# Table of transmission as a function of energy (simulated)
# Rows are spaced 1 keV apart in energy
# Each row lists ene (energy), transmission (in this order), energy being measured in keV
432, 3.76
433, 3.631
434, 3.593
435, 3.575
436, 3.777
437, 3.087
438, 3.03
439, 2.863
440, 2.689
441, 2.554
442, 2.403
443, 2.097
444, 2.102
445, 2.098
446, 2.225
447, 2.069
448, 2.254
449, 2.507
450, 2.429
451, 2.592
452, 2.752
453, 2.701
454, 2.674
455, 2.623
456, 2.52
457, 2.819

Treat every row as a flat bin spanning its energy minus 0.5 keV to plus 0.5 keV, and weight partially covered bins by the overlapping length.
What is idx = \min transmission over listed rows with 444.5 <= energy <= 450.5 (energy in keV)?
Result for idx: 2.069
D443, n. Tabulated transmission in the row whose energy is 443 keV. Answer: 2.097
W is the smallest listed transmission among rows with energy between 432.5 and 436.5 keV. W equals 3.575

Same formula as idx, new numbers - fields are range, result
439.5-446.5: 2.097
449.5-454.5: 2.429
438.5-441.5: 2.554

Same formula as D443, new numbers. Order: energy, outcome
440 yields 2.689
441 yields 2.554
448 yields 2.254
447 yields 2.069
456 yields 2.52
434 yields 3.593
